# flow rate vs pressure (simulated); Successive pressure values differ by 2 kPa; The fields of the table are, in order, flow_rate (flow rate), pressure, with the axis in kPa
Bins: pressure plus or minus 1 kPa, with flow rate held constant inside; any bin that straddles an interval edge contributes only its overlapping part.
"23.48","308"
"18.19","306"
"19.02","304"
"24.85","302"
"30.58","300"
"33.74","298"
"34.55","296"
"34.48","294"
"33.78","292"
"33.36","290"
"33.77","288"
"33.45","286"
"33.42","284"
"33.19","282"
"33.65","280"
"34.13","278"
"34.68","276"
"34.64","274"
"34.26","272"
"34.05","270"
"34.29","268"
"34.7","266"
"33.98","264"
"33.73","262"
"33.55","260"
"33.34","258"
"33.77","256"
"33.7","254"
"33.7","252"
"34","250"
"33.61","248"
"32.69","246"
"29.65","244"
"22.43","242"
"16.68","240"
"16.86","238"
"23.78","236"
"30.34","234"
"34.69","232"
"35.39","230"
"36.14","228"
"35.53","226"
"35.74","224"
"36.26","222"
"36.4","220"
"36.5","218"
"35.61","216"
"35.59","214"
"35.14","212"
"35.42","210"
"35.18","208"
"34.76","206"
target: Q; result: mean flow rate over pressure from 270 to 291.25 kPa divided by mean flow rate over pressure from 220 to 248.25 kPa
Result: 1.1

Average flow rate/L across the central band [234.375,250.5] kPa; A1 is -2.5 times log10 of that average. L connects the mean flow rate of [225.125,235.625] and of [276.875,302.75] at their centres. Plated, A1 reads 0.27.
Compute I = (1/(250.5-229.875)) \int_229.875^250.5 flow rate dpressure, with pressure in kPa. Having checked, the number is 27.7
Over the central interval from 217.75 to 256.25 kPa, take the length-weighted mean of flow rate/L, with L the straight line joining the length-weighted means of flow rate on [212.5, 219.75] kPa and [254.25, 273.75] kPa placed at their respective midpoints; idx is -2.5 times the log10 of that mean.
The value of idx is 0.13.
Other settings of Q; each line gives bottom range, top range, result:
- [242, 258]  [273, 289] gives 1.05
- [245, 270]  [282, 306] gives 0.91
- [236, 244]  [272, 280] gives 1.66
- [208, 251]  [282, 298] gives 1.06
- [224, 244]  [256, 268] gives 1.19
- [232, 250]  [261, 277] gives 1.28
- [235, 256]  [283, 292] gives 1.20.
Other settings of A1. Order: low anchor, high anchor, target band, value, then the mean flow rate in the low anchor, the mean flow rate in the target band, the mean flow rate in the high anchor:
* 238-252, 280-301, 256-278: -0.121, 27.8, 34.1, 33.4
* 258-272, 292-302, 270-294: -0.021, 34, 33.9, 32.5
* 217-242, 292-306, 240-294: -0.107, 30.8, 32.9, 29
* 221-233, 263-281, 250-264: 0.033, 35.6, 33.7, 34.3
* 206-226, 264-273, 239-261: 0.137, 35.7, 30.6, 34.3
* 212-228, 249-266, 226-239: 0.175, 35.9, 30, 33.8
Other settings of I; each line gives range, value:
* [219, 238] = 32.9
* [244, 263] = 33.4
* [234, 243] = 21.1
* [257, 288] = 33.9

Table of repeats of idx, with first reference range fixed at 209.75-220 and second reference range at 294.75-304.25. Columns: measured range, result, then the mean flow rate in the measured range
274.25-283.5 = -0.099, 33.9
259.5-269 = -0.066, 34.1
